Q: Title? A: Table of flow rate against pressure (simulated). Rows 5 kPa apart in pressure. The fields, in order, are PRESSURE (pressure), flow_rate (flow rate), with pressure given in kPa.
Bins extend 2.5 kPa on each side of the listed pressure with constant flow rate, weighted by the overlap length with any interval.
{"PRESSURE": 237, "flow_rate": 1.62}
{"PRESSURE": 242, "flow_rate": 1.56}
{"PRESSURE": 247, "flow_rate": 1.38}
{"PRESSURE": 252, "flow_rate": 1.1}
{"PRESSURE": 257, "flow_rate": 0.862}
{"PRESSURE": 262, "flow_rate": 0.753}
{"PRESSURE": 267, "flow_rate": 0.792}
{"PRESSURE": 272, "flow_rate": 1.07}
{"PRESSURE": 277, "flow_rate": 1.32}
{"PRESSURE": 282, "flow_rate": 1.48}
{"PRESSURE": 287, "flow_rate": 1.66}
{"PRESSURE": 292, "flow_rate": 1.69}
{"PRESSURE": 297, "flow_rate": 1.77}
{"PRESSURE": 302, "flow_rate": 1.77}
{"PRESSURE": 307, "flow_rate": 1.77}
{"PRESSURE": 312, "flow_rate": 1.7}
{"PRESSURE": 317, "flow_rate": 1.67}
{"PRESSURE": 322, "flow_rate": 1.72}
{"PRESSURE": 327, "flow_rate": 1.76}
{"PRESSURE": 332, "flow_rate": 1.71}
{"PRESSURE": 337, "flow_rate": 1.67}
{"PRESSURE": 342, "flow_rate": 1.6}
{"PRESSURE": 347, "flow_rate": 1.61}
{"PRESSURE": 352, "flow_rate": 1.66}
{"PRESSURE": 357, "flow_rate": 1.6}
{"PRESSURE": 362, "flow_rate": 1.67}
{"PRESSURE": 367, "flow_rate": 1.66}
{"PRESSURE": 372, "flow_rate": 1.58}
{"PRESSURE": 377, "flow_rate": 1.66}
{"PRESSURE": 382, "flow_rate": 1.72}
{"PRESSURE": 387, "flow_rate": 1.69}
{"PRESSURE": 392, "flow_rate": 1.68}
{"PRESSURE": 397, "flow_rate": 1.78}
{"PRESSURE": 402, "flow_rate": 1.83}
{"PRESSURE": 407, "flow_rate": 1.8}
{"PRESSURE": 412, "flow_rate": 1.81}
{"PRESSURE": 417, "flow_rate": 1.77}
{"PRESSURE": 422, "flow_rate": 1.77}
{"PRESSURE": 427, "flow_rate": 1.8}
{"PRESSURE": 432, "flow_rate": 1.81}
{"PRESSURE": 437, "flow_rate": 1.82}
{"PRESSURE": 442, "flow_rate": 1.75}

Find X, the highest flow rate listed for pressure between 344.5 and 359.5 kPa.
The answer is 1.66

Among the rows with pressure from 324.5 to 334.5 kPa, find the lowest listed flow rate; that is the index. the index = 1.71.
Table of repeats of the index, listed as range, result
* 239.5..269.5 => 0.753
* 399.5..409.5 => 1.8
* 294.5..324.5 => 1.67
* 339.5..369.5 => 1.6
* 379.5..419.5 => 1.68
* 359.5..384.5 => 1.58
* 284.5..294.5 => 1.66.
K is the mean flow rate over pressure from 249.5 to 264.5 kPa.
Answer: 0.905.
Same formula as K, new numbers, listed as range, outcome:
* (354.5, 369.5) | 1.64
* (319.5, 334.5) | 1.73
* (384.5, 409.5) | 1.76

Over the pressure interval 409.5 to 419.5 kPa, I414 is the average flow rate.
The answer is 1.79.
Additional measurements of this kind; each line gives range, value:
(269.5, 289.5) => 1.38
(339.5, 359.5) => 1.62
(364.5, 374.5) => 1.62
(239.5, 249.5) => 1.47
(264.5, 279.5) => 1.06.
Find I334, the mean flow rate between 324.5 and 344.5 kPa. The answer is 1.69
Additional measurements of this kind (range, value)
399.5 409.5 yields 1.81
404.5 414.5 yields 1.81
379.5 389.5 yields 1.7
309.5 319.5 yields 1.69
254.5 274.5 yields 0.869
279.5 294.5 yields 1.61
